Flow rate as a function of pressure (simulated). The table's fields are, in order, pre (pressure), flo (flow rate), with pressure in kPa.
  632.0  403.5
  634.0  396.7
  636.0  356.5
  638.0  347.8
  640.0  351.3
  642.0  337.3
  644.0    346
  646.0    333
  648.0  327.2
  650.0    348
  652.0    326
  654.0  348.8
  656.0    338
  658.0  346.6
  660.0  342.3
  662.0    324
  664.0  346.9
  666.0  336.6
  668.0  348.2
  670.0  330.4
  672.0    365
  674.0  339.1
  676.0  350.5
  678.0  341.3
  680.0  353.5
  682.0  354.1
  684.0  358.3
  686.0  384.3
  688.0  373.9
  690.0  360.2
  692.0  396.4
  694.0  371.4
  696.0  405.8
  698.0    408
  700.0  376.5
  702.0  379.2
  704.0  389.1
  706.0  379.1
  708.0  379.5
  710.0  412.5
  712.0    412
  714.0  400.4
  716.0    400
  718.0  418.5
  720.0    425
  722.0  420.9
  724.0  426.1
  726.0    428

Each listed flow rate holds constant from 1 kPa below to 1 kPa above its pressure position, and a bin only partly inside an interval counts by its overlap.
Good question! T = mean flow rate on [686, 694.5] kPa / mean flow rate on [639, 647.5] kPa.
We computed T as 1.10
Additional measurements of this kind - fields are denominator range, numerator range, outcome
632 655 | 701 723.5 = 1.15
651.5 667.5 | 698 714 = 1.15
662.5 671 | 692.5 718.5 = 1.16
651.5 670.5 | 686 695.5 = 1.11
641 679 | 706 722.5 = 1.19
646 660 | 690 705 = 1.14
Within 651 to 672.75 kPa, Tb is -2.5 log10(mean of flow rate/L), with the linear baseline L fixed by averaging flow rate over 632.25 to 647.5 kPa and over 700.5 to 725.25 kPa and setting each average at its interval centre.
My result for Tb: 0.09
